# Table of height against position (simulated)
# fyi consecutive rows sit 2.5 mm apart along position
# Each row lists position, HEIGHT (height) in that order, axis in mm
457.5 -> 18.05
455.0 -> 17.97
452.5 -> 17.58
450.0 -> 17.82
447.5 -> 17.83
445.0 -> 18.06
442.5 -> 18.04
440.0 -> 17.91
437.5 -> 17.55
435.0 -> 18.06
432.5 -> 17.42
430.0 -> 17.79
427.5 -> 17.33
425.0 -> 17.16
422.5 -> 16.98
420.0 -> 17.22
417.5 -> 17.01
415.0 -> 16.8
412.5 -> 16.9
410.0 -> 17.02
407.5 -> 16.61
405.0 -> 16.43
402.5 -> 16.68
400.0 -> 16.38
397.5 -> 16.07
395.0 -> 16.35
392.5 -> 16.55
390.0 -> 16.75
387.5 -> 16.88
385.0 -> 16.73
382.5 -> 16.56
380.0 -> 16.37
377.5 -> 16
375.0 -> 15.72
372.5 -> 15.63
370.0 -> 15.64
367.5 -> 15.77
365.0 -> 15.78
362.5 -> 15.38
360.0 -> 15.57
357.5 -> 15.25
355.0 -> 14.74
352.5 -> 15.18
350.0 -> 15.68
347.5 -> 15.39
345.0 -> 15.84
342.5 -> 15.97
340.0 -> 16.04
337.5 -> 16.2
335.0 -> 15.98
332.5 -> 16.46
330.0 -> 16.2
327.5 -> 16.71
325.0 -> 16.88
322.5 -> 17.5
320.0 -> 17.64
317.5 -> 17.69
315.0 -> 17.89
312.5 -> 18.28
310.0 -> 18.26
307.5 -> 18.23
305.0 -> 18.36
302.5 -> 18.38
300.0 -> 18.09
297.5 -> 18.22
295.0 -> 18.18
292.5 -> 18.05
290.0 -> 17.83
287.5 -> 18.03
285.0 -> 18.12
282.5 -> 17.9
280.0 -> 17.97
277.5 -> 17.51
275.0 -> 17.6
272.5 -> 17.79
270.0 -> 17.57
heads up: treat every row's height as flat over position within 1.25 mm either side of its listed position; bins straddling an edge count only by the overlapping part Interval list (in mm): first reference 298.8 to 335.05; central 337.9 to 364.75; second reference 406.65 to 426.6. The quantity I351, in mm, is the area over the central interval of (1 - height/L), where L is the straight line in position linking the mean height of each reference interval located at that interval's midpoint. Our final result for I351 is 2.8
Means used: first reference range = 17.6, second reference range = 17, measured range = 15.5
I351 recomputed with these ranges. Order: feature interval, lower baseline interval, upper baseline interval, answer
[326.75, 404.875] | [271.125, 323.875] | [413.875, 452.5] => 7.6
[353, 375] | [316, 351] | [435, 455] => 1.8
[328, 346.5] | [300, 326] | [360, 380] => 1.0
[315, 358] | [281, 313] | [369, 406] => 2.7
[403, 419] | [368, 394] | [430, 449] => 0.3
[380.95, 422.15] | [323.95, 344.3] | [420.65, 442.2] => 1.1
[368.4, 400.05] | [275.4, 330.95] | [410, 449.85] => 2.4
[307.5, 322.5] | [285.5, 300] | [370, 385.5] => -0.3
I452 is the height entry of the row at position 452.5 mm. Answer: 17.58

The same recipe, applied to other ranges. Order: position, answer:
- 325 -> 16.88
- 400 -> 16.38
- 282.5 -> 17.9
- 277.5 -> 17.51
